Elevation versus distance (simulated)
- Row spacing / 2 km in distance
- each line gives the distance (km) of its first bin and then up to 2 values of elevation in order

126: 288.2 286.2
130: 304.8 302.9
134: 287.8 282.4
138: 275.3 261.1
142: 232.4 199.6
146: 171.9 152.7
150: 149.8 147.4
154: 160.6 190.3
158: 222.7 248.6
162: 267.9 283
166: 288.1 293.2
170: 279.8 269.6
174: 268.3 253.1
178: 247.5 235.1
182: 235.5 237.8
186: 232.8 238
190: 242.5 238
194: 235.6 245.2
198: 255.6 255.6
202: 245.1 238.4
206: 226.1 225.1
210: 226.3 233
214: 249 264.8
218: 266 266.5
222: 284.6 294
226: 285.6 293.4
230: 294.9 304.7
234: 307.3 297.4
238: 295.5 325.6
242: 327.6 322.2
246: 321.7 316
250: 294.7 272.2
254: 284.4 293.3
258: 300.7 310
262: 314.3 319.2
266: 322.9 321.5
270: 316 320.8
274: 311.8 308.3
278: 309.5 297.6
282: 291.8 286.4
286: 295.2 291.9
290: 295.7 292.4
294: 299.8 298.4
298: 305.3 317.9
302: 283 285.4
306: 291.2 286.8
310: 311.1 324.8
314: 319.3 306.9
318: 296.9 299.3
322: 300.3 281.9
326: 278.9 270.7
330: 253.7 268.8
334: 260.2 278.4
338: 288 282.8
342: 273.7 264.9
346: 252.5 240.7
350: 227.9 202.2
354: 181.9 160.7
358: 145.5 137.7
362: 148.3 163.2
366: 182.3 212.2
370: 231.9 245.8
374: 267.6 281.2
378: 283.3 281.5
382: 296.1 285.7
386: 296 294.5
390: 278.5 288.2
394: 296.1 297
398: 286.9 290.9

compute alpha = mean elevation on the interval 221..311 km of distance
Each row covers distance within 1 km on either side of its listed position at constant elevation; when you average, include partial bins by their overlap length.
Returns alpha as 302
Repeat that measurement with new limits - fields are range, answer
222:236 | 296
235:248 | 315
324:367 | 228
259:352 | 292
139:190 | 231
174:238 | 257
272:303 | 300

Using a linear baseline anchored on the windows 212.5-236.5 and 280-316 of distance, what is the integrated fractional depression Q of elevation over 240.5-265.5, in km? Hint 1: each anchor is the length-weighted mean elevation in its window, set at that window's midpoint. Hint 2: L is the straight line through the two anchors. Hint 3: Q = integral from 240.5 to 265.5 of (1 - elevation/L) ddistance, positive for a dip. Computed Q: -1.6 km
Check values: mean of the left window 283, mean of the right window 299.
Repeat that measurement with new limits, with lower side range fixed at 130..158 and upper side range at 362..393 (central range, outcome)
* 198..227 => -3.0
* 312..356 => -3.2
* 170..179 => -1.5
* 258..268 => -3.3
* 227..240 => -3.7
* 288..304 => -3.6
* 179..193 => -0.7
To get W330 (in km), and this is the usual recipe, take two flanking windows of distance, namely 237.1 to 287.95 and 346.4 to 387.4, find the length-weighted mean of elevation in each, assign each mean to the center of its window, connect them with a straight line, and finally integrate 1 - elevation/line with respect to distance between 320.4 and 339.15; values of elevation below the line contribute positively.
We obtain -1.66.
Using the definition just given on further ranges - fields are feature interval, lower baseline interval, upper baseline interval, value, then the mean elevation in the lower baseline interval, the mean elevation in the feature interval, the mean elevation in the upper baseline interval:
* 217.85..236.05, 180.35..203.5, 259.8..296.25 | -1.5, 242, 290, 305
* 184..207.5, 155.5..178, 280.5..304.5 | 2.5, 261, 241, 296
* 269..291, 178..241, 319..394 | -4.1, 260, 302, 249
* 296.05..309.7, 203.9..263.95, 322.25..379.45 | -2.1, 286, 296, 236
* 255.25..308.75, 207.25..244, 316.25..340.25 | -4.1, 282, 303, 281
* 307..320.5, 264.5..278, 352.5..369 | -3.4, 316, 307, 168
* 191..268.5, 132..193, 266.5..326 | -3.1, 238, 281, 301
